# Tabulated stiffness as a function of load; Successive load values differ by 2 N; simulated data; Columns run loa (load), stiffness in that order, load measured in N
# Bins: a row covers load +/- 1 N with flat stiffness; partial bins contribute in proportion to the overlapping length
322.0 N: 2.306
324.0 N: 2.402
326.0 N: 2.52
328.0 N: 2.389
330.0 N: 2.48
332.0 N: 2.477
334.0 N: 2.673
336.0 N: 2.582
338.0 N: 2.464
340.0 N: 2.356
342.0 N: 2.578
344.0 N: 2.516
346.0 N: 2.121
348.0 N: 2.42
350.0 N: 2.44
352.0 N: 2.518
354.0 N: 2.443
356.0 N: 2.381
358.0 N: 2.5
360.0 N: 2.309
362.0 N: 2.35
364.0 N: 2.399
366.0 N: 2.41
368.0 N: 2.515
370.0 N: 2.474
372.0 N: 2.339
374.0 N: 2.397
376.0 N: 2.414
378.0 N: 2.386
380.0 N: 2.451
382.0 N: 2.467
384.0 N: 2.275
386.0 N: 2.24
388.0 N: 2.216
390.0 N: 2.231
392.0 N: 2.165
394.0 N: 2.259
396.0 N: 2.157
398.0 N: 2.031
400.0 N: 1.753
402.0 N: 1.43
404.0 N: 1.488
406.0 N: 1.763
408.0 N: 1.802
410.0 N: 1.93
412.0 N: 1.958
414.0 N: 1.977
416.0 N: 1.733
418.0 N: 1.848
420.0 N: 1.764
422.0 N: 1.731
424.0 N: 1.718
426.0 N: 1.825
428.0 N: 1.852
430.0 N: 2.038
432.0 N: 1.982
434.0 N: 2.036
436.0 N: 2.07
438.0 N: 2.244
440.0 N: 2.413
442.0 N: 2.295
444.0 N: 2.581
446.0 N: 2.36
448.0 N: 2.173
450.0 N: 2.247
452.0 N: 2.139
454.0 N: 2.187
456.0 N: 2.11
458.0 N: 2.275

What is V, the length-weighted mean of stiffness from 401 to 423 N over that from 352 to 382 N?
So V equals 0.7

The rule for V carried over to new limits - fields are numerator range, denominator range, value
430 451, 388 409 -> 1.16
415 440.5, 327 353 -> 0.79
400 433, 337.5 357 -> 0.74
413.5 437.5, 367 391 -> 0.80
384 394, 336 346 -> 0.91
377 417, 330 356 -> 0.83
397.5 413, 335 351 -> 0.72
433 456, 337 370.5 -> 0.93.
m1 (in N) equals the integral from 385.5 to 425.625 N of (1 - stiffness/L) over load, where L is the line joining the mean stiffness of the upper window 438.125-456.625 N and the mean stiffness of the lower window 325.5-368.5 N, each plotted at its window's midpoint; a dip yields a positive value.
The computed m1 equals 7.6 N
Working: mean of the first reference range 2.45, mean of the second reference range 2.28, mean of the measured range 1.9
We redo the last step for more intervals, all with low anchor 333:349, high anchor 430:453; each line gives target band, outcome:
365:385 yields -0.26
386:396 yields 0.55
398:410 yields 3.16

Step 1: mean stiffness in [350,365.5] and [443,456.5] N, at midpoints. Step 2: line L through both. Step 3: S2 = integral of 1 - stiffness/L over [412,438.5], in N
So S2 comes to 4.6 N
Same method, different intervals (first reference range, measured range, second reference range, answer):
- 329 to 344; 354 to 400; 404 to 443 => -1.61 N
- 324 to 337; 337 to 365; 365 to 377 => 0.61 N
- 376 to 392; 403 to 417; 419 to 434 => 1.56 N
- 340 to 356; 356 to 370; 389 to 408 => -0.88 N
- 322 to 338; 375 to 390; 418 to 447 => -0.49 N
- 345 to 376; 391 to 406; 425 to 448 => 2.58 N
